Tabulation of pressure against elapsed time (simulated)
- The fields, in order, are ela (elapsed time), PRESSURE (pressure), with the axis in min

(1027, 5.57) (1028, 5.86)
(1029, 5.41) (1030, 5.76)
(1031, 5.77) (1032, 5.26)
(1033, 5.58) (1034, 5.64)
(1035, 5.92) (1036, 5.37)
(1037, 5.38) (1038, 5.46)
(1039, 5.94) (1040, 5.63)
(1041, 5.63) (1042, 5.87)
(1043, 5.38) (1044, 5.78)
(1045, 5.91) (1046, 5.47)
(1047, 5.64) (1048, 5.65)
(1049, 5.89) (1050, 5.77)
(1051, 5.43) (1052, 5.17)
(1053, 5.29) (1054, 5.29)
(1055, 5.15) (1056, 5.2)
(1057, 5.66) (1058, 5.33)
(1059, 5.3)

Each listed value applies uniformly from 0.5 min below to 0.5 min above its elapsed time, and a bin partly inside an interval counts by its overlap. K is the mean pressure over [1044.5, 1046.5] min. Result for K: 5.69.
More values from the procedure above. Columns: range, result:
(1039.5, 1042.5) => 5.71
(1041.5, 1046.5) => 5.68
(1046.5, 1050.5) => 5.74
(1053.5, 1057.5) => 5.33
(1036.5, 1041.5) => 5.61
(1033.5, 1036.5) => 5.64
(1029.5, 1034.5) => 5.6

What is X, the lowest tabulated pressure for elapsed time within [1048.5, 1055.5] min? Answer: 5.15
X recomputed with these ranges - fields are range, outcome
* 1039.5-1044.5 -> 5.38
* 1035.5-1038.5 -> 5.37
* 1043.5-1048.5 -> 5.47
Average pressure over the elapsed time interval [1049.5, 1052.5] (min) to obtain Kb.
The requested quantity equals 5.46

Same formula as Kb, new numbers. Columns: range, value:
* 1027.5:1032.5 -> 5.61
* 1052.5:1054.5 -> 5.29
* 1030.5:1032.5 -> 5.51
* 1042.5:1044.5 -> 5.58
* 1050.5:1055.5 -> 5.27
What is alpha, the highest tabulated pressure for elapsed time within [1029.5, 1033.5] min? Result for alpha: 5.77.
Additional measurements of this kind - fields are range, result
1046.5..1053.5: 5.89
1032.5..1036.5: 5.92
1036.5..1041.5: 5.94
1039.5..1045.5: 5.91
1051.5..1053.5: 5.29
